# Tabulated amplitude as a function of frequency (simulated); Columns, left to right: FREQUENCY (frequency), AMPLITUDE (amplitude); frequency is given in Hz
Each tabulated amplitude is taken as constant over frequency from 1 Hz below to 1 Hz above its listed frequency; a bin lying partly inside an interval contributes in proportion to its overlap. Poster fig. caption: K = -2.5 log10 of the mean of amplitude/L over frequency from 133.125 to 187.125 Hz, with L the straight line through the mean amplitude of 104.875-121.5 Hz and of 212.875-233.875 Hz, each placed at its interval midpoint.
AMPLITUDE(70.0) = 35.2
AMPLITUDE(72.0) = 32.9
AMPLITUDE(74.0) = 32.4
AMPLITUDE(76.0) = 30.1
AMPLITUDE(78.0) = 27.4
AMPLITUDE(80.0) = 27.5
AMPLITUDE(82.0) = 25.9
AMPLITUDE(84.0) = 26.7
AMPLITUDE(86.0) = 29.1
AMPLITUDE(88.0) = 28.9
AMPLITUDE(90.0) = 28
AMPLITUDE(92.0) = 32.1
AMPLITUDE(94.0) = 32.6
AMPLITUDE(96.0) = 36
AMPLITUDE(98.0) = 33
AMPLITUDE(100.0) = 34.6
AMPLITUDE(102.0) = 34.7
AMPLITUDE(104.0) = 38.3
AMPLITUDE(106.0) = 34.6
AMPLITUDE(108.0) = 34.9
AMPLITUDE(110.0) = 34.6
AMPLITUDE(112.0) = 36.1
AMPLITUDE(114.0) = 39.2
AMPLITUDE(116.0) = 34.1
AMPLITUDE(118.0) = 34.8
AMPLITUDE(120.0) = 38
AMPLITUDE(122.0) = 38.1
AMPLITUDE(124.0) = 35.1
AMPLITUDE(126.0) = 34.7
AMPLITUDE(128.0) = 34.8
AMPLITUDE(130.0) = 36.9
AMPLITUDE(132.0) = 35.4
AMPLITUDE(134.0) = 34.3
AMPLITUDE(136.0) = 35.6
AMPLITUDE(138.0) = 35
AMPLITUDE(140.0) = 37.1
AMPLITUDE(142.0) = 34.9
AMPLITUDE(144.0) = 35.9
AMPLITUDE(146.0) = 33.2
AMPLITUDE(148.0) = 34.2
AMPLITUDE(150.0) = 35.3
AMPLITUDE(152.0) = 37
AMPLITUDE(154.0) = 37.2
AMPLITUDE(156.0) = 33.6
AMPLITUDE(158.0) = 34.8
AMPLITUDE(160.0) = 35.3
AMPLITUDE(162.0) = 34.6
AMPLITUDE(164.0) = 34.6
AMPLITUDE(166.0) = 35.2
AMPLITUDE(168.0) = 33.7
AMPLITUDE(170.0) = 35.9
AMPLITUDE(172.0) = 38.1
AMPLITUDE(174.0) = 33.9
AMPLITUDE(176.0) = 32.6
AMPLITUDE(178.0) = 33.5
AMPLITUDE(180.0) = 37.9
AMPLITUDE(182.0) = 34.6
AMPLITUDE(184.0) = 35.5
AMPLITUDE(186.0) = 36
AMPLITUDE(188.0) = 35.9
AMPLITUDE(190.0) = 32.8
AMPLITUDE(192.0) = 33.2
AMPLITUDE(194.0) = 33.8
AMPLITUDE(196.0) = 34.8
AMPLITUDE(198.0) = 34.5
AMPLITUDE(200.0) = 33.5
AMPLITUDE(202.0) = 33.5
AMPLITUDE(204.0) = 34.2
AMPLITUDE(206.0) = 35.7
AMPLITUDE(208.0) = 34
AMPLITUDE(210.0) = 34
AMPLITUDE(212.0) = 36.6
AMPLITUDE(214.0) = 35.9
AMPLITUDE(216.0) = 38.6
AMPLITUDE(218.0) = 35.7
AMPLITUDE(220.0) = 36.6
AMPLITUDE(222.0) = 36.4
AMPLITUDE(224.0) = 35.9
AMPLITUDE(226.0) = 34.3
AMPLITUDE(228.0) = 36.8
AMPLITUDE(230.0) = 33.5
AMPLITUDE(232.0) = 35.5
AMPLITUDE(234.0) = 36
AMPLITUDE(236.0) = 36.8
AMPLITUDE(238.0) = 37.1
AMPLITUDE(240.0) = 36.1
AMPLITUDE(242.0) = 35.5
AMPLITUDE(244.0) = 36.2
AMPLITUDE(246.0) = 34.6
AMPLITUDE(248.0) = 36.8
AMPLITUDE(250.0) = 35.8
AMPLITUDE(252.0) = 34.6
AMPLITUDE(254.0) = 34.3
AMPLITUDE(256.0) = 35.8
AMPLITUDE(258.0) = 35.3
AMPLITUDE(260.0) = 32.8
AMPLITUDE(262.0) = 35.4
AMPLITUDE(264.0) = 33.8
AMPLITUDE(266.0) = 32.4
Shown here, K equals 0.02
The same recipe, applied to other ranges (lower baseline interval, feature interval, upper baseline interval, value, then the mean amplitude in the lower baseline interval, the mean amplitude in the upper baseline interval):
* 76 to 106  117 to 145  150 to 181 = -0.08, 31.1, 35.2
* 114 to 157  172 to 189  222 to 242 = 0.02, 35.6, 35.8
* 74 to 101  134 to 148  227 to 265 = -0.10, 30.2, 35.4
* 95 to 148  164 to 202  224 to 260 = 0.02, 35.5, 35.5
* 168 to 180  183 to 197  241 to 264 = 0.01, 35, 35.1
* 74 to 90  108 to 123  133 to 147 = -0.13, 28.2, 35.1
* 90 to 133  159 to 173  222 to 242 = 0.00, 35.2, 35.8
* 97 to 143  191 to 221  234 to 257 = 0.02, 35.6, 35.8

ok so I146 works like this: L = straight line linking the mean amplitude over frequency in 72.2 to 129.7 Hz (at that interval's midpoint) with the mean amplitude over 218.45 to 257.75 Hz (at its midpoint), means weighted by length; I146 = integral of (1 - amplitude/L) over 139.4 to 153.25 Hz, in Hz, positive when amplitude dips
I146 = -0.6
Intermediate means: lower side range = 33.1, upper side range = 35.7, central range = 35.4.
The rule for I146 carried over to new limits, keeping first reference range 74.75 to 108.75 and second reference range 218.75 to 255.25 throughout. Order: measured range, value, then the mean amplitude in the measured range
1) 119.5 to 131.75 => -1.4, 36.1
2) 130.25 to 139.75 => -0.8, 35.4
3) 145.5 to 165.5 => -1.0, 35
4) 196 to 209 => 0.2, 34.3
